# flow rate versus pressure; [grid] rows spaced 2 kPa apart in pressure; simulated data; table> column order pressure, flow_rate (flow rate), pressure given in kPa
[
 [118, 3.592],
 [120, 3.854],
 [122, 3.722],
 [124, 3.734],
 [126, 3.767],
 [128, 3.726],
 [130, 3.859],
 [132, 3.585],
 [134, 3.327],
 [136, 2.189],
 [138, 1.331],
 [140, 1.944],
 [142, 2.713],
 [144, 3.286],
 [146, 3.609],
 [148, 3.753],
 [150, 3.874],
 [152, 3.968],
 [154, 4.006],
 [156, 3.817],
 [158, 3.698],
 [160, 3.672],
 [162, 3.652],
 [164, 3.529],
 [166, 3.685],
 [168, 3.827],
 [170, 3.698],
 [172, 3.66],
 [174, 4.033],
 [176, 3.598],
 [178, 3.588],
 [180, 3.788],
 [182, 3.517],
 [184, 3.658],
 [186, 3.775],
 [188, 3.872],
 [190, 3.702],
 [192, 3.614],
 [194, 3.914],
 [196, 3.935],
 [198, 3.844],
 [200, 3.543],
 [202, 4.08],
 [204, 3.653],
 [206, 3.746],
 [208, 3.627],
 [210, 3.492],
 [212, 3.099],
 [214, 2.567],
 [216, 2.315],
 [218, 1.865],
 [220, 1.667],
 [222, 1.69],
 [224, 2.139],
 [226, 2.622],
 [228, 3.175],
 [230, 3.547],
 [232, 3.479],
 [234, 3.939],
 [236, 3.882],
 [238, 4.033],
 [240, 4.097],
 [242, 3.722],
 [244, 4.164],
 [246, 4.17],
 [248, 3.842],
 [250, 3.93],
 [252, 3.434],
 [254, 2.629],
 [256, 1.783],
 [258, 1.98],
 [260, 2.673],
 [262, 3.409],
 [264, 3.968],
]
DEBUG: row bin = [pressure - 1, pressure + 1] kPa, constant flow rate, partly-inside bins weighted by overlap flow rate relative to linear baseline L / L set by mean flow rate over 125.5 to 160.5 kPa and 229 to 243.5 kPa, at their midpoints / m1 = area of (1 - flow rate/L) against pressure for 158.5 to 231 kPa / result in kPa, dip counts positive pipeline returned 4.33 kPa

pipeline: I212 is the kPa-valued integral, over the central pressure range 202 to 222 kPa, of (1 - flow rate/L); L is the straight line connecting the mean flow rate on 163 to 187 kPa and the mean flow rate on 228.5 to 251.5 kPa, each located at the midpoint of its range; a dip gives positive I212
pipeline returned 4.7 kPa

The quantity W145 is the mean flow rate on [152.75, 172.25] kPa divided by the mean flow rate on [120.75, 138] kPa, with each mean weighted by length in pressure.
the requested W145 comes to 1.11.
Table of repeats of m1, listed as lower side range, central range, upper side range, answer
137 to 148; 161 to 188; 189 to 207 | -3.2 kPa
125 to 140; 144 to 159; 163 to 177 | -1.8 kPa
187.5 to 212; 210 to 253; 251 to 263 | -2.1 kPa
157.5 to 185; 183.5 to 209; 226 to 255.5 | -0.7 kPa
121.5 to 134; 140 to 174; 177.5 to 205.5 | 1.0 kPa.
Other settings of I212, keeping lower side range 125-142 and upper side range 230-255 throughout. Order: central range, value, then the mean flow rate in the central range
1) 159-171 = -1.85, 3.68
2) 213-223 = 4.36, 2.02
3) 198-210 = -0.83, 3.72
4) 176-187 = -1.16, 3.66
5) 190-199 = -1.07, 3.81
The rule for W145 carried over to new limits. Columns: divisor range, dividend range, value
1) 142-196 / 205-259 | 0.85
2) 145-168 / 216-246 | 0.84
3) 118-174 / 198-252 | 0.96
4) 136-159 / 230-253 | 1.20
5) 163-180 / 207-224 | 0.68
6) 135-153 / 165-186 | 1.25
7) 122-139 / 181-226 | 1.00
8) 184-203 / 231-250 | 1.03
